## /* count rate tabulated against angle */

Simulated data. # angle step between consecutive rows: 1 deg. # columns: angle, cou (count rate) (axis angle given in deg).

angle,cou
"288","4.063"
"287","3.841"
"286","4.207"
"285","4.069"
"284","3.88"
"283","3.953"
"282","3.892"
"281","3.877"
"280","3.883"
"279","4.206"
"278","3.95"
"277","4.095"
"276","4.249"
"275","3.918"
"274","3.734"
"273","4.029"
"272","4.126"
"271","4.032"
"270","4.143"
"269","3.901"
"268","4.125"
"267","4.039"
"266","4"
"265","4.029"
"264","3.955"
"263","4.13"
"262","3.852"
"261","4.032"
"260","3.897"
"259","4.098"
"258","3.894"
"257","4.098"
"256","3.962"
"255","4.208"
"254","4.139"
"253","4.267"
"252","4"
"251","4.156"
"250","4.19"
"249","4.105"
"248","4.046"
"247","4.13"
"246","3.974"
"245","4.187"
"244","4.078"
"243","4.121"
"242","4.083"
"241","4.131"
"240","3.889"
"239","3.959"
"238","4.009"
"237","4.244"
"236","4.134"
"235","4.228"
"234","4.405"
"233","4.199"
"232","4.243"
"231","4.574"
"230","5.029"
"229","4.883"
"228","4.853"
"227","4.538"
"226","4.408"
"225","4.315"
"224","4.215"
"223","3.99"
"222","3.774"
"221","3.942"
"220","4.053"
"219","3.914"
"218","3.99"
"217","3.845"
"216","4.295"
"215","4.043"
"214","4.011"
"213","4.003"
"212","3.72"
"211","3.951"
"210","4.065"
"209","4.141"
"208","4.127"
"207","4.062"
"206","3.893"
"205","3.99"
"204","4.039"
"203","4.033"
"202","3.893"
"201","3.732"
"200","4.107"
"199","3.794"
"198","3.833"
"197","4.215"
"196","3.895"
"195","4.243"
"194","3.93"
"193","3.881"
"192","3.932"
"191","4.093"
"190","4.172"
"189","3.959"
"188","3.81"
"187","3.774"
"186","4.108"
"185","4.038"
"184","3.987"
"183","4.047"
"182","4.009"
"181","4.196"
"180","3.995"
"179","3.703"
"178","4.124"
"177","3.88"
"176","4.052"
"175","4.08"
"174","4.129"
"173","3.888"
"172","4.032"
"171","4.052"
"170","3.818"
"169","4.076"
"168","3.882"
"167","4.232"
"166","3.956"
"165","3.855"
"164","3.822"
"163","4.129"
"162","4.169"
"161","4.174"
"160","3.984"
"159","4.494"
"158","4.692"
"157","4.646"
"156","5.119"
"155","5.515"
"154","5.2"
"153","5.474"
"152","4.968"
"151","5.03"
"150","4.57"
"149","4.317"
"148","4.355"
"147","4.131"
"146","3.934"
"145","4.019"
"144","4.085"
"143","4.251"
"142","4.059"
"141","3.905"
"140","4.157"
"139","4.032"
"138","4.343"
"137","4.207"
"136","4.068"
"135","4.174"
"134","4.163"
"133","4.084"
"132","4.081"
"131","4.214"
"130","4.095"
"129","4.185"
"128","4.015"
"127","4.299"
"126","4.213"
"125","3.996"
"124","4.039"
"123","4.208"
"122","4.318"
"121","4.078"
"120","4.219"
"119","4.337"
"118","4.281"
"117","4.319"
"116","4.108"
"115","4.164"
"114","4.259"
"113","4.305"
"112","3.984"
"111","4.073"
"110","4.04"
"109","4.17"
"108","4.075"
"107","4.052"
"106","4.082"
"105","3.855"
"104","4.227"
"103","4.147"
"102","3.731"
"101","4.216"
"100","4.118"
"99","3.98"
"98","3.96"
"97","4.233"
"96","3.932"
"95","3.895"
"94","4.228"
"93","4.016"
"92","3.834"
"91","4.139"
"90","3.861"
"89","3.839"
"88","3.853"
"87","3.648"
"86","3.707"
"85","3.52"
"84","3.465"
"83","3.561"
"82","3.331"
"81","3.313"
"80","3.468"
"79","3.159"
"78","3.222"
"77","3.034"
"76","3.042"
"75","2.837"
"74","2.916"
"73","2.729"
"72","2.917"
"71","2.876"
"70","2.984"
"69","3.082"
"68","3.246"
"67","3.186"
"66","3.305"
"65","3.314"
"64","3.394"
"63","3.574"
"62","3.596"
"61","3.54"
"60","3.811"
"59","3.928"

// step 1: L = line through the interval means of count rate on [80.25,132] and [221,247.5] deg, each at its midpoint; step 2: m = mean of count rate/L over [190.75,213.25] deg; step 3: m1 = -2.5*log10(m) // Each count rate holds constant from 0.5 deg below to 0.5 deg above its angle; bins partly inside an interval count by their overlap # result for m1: 0.06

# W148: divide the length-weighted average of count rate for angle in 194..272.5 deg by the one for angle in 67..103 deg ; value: 1.2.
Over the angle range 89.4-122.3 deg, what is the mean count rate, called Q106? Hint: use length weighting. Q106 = 4.1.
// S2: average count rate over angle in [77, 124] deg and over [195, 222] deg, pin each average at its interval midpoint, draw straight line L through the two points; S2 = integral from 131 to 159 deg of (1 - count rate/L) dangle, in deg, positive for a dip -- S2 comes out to -3.3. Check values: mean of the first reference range 3.94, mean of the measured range 4.43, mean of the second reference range 3.98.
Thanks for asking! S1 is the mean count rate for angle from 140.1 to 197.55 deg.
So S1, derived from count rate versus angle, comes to 4.19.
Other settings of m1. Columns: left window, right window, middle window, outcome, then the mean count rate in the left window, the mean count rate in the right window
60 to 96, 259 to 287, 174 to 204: -0.06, 3.43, 4.01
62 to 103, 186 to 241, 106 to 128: -0.14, 3.53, 4.1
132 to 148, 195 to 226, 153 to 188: -0.03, 4.11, 4.01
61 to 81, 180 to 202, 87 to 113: -0.19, 3.17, 3.99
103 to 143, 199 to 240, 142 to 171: -0.06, 4.14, 4.14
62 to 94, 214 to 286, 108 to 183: -0.15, 3.38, 4.11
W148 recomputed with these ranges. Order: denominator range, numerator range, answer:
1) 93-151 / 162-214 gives 0.96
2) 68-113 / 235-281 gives 1.10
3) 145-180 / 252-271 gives 0.94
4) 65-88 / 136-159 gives 1.39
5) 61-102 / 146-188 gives 1.21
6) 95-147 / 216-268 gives 1.01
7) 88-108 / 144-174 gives 1.08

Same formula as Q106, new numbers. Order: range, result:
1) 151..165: 4.63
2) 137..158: 4.5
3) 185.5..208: 3.98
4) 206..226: 4.03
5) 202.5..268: 4.12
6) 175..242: 4.08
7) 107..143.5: 4.15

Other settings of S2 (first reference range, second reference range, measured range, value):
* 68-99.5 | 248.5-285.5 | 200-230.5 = -1.9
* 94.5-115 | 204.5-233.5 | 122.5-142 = -0.2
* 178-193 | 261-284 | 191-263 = -1.9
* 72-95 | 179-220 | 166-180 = -0.4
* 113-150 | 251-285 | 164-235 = 0.4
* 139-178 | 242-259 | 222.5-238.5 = -1.0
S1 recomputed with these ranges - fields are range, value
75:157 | 4.08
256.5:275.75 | 4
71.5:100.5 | 3.58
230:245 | 4.19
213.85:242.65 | 4.22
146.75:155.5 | 4.86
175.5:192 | 3.99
